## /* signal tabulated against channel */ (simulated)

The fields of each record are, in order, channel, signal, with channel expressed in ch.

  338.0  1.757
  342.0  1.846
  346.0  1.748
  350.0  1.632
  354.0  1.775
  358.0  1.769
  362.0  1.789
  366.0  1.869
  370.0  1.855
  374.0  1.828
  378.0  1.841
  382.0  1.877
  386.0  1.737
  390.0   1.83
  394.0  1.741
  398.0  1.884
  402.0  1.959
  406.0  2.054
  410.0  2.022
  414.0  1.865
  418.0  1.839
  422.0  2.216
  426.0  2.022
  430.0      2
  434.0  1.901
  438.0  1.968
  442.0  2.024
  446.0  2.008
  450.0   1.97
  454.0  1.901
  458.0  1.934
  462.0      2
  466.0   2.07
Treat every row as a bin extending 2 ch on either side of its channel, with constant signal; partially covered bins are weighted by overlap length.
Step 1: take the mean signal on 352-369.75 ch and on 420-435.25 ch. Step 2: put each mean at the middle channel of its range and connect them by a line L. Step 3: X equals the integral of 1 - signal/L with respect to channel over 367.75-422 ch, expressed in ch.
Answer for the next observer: 1.2 ch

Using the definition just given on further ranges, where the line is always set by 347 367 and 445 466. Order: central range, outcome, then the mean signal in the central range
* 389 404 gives -0.08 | 1.86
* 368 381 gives -0.33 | 1.84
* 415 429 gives -0.83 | 2.01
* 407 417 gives -0.35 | 1.94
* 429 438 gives -0.12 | 1.95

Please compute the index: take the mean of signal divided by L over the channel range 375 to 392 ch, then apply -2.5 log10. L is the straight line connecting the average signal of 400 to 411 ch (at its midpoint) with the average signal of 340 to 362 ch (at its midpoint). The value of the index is 0.05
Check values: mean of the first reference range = 1.76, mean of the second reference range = 2.01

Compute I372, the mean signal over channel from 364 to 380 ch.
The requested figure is 1.85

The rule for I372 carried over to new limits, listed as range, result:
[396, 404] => 1.92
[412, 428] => 1.99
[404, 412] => 2.04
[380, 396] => 1.8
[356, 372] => 1.82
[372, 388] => 1.82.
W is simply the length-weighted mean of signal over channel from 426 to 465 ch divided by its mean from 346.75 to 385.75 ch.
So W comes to 1.1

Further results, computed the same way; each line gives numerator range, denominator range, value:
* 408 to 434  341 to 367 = 1.12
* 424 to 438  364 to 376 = 1.07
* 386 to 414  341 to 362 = 1.08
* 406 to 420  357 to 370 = 1.06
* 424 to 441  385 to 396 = 1.11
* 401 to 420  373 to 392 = 1.07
